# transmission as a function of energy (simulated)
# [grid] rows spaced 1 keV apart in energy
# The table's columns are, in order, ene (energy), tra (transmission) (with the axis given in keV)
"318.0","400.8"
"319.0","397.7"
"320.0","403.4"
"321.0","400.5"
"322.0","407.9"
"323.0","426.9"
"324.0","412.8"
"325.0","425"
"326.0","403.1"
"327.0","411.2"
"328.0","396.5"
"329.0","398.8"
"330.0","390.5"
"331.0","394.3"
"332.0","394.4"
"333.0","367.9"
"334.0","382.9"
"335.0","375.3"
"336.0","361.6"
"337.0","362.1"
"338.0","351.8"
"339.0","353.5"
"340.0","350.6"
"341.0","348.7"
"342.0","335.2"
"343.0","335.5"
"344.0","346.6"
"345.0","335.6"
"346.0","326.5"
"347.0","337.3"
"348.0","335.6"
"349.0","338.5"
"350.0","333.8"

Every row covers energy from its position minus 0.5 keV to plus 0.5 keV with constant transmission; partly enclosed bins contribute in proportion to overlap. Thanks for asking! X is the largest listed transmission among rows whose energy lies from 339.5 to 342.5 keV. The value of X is 350.6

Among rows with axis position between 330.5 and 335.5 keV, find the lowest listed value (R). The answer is 367.9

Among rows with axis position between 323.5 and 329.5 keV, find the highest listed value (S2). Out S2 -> 425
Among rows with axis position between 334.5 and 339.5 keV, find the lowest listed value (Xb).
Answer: 351.8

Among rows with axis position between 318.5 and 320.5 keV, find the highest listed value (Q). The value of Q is 403.4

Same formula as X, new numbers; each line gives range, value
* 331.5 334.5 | 394.4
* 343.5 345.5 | 346.6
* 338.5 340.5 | 353.5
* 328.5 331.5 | 398.8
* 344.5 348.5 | 337.3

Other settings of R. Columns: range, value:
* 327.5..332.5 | 390.5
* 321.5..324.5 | 407.9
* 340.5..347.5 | 326.5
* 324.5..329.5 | 396.5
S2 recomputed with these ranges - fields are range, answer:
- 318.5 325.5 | 426.9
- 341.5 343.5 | 335.5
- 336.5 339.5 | 362.1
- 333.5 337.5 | 382.9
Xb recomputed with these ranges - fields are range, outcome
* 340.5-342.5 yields 335.2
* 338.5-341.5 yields 348.7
